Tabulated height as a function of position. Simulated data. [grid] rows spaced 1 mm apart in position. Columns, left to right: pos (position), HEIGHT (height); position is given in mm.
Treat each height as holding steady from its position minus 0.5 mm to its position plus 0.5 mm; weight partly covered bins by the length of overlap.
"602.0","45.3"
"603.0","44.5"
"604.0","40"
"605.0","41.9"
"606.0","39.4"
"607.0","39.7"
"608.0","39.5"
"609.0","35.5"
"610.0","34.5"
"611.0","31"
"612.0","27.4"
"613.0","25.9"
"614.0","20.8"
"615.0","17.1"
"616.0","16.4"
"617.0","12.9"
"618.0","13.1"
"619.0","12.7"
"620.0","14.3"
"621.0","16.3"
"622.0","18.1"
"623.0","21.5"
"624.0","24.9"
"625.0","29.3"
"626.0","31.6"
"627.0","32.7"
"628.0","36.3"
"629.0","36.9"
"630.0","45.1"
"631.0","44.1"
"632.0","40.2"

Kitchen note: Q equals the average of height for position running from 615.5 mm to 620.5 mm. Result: 13.9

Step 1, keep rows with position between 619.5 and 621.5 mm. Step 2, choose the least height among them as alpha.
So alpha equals 14.3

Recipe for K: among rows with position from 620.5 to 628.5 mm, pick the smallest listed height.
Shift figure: 16.3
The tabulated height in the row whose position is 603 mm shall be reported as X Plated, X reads 44.5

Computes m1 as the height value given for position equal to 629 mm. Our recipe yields 36.9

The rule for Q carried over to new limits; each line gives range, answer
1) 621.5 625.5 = 23.5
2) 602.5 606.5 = 41.5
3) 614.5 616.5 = 16.8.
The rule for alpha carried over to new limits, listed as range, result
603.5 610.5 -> 34.5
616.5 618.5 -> 12.9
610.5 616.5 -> 16.4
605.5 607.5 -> 39.4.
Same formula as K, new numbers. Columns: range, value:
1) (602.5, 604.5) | 40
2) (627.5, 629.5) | 36.3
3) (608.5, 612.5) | 27.4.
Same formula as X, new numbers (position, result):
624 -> 24.9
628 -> 36.3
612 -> 27.4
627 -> 32.7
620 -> 14.3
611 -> 31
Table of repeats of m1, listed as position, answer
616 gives 16.4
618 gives 13.1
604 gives 40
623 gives 21.5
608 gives 39.5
